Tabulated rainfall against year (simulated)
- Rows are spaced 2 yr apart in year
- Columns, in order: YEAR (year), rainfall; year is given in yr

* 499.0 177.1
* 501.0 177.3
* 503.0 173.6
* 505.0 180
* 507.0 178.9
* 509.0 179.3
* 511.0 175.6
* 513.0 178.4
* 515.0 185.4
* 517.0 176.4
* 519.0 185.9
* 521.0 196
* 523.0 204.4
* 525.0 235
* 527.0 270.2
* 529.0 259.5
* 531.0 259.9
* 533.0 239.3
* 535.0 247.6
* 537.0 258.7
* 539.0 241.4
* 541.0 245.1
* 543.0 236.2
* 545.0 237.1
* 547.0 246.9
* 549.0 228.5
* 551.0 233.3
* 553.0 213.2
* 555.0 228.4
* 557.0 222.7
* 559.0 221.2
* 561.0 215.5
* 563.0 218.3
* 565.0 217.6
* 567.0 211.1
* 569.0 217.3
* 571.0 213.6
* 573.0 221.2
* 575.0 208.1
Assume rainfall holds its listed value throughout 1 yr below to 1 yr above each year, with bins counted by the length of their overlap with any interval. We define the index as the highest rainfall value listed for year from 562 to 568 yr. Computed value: 218.3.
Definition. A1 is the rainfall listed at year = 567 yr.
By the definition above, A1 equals 211.1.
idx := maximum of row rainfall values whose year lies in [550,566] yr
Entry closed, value 233.3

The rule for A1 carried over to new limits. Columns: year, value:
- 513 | 178.4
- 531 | 259.9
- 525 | 235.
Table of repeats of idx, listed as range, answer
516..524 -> 204.4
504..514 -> 180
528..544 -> 259.9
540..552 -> 246.9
